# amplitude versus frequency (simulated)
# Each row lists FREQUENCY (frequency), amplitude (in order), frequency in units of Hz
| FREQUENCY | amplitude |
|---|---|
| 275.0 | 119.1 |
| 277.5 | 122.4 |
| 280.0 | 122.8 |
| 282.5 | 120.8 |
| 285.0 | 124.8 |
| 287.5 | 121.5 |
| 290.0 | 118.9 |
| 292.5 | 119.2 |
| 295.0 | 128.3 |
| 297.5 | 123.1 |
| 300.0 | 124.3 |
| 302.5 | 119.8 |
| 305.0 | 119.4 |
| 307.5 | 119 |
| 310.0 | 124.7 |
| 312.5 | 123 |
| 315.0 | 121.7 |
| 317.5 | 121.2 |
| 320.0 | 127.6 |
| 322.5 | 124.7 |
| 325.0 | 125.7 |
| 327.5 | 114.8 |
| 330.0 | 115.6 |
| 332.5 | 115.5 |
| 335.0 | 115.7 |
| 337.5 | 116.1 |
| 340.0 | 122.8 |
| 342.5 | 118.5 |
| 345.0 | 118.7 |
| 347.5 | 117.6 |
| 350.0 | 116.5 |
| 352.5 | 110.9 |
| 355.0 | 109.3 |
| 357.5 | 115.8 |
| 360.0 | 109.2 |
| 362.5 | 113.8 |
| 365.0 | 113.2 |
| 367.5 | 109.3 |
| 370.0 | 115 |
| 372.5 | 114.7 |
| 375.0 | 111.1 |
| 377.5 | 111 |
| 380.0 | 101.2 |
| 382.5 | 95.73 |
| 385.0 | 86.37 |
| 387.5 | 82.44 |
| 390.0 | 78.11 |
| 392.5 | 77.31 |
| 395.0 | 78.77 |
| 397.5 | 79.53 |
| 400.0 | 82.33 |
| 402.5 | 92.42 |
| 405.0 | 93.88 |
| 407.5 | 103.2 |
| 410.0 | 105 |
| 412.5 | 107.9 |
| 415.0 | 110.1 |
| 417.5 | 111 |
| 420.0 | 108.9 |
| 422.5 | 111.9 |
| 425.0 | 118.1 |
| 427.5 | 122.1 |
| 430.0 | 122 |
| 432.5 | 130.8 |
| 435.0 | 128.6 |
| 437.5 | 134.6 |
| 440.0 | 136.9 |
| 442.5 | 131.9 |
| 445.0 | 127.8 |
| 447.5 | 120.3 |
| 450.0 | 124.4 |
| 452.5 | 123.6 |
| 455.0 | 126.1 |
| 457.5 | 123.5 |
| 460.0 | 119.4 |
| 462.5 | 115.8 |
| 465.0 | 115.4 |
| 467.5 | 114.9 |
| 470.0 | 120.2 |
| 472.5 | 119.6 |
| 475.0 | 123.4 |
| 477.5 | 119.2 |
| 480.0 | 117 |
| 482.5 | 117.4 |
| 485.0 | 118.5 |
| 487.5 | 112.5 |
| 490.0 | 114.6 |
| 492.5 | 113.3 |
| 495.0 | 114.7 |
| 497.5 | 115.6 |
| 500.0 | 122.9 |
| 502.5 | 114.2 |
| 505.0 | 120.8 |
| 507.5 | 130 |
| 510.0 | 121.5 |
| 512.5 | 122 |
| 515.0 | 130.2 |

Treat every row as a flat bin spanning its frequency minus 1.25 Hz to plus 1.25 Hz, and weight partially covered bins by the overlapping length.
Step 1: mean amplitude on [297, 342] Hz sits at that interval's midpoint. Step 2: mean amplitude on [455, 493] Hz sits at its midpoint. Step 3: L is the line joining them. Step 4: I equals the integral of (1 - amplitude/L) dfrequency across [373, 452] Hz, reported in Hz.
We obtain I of 7.66 Hz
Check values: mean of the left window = 121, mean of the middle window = 108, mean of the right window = 118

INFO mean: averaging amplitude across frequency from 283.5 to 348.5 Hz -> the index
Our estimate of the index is 121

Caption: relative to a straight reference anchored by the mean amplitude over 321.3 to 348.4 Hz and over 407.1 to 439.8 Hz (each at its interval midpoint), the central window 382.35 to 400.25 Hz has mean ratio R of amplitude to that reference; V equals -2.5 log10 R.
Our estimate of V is 0.40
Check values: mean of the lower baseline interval 119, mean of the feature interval 81.8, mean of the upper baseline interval 117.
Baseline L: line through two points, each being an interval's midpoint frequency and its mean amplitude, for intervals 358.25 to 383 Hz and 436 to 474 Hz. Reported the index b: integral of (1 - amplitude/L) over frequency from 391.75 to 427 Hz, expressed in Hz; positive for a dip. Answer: 5.2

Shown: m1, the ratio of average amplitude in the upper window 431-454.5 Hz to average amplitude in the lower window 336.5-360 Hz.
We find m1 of 1.1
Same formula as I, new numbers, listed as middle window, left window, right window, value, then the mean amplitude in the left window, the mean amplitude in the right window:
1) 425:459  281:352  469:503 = -2.4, 121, 117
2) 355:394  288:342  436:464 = 6.6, 121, 126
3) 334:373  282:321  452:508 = 2.1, 122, 119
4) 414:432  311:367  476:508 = 0.3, 118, 118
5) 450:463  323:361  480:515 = -0.5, 116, 119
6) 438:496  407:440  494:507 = -1.3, 118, 118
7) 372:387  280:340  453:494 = 2.3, 121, 118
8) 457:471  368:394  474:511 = -0.6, 97.5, 118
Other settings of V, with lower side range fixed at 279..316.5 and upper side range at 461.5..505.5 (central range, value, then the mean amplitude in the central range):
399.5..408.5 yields 0.26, 93.6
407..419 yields 0.11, 108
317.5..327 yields -0.03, 124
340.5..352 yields 0.03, 118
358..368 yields 0.08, 112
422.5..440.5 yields -0.07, 126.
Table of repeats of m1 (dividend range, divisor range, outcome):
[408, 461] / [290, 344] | 1.00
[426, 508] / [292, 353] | 1.01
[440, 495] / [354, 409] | 1.22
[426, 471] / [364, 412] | 1.29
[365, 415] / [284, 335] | 0.80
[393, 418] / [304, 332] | 0.79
